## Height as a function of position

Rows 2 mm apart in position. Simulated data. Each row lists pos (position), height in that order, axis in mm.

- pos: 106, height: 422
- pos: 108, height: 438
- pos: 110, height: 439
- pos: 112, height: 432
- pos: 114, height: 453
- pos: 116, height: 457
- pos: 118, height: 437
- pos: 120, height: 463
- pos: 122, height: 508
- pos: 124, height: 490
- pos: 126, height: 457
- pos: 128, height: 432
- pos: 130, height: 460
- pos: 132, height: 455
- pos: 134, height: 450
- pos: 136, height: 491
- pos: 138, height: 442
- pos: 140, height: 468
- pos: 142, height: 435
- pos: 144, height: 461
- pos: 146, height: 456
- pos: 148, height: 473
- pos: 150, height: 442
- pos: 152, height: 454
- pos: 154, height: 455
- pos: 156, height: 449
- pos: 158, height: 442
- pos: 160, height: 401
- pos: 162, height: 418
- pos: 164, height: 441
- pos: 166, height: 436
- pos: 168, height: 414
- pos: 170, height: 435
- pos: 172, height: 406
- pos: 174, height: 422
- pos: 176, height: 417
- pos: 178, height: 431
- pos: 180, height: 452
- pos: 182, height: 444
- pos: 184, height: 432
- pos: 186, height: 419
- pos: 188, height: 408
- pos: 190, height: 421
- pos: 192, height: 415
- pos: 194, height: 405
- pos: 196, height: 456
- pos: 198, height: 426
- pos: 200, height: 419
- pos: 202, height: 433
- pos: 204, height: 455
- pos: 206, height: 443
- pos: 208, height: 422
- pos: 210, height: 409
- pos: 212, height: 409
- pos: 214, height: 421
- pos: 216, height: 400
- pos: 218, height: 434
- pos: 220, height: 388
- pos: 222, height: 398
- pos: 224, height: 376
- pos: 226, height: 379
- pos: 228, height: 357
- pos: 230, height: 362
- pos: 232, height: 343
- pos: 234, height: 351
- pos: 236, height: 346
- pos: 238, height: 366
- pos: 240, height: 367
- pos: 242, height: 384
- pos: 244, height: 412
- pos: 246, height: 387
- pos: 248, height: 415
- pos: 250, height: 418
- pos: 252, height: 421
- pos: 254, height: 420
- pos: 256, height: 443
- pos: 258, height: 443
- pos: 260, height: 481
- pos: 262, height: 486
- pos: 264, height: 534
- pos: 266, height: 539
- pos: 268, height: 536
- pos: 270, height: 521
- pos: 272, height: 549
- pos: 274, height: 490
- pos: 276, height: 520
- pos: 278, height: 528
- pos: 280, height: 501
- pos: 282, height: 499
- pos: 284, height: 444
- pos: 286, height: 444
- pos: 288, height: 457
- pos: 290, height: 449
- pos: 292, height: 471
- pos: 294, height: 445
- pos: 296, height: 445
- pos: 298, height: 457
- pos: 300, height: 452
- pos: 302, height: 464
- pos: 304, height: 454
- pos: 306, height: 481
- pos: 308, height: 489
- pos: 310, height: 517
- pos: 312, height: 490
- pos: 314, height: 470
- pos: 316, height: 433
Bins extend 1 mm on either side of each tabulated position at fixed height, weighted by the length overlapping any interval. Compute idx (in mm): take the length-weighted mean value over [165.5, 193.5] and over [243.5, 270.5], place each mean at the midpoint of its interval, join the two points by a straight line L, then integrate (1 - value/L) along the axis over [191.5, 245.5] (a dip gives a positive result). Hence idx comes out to 5.31 mm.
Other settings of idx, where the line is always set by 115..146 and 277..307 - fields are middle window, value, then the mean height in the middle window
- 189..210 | 1.6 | 429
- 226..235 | 2.1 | 356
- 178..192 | 1.0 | 428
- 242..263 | 1.6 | 430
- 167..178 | 1.0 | 420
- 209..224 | 1.8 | 406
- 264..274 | -1.4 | 531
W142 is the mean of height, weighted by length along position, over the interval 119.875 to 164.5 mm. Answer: 454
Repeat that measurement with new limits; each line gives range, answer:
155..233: 416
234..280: 454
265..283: 520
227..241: 356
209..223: 408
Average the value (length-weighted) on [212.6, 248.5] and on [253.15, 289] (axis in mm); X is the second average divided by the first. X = 1.28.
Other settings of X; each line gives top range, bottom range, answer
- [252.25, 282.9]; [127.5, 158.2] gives 1.09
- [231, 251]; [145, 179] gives 0.87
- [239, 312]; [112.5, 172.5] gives 1.04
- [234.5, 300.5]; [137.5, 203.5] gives 1.05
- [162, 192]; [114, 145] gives 0.93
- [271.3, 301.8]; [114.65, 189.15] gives 1.07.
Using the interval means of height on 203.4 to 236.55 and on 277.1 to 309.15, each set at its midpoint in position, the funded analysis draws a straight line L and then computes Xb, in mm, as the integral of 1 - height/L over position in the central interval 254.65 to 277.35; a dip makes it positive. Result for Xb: -3.2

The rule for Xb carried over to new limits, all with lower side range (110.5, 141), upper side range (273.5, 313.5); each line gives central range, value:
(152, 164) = 0.7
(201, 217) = 1.5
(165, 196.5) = 2.6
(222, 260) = 6.4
